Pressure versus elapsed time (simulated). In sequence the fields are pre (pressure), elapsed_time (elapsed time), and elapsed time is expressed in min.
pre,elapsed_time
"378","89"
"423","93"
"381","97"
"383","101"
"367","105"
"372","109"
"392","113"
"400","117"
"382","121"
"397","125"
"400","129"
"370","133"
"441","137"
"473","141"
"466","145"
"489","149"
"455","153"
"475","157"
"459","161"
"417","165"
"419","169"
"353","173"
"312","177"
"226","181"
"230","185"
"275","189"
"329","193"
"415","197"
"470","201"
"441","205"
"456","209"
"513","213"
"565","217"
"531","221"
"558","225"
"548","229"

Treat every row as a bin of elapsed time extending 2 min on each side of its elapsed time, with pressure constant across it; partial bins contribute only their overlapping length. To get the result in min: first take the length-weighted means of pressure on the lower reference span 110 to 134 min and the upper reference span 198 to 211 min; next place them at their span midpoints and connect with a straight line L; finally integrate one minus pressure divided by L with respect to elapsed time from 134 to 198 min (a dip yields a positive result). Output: 4.8 min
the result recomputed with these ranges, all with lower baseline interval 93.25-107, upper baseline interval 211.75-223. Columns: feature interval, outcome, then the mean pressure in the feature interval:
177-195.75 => 8.35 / 276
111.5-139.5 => 1.18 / 399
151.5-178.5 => 3.08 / 414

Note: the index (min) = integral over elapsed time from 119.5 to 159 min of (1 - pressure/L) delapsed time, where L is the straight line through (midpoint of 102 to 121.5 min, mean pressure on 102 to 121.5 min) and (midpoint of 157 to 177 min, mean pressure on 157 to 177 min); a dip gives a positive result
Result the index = -4.0 min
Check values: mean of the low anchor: 383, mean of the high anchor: 408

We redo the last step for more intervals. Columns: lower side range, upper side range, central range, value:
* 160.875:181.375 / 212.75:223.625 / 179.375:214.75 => 7.28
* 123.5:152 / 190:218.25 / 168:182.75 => 3.95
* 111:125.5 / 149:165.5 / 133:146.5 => -0.54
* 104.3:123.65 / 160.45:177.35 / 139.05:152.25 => -2.85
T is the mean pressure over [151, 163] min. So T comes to 463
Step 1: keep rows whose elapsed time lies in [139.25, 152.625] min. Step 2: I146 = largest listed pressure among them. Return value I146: 489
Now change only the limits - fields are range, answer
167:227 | 565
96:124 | 400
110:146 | 473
